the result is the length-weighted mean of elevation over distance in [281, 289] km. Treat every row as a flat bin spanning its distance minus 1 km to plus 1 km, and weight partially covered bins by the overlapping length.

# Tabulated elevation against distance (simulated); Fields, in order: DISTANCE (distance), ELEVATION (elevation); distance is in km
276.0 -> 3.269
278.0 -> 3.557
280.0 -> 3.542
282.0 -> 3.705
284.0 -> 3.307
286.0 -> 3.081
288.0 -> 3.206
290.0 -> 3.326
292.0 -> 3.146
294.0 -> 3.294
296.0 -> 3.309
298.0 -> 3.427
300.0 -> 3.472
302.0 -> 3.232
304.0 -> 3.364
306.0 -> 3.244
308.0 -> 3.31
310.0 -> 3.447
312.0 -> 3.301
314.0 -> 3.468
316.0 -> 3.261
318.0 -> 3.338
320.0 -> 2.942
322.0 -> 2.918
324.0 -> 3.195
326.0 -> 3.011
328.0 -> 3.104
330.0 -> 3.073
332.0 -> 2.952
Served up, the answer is 3.32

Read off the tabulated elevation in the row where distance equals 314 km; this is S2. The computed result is 3.468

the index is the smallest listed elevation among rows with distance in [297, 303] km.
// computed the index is 3.232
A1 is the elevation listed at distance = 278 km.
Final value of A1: 3.557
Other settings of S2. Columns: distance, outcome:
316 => 3.261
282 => 3.705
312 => 3.301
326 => 3.011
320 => 2.942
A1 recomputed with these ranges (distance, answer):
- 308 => 3.31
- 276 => 3.269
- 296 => 3.309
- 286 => 3.081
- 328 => 3.104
